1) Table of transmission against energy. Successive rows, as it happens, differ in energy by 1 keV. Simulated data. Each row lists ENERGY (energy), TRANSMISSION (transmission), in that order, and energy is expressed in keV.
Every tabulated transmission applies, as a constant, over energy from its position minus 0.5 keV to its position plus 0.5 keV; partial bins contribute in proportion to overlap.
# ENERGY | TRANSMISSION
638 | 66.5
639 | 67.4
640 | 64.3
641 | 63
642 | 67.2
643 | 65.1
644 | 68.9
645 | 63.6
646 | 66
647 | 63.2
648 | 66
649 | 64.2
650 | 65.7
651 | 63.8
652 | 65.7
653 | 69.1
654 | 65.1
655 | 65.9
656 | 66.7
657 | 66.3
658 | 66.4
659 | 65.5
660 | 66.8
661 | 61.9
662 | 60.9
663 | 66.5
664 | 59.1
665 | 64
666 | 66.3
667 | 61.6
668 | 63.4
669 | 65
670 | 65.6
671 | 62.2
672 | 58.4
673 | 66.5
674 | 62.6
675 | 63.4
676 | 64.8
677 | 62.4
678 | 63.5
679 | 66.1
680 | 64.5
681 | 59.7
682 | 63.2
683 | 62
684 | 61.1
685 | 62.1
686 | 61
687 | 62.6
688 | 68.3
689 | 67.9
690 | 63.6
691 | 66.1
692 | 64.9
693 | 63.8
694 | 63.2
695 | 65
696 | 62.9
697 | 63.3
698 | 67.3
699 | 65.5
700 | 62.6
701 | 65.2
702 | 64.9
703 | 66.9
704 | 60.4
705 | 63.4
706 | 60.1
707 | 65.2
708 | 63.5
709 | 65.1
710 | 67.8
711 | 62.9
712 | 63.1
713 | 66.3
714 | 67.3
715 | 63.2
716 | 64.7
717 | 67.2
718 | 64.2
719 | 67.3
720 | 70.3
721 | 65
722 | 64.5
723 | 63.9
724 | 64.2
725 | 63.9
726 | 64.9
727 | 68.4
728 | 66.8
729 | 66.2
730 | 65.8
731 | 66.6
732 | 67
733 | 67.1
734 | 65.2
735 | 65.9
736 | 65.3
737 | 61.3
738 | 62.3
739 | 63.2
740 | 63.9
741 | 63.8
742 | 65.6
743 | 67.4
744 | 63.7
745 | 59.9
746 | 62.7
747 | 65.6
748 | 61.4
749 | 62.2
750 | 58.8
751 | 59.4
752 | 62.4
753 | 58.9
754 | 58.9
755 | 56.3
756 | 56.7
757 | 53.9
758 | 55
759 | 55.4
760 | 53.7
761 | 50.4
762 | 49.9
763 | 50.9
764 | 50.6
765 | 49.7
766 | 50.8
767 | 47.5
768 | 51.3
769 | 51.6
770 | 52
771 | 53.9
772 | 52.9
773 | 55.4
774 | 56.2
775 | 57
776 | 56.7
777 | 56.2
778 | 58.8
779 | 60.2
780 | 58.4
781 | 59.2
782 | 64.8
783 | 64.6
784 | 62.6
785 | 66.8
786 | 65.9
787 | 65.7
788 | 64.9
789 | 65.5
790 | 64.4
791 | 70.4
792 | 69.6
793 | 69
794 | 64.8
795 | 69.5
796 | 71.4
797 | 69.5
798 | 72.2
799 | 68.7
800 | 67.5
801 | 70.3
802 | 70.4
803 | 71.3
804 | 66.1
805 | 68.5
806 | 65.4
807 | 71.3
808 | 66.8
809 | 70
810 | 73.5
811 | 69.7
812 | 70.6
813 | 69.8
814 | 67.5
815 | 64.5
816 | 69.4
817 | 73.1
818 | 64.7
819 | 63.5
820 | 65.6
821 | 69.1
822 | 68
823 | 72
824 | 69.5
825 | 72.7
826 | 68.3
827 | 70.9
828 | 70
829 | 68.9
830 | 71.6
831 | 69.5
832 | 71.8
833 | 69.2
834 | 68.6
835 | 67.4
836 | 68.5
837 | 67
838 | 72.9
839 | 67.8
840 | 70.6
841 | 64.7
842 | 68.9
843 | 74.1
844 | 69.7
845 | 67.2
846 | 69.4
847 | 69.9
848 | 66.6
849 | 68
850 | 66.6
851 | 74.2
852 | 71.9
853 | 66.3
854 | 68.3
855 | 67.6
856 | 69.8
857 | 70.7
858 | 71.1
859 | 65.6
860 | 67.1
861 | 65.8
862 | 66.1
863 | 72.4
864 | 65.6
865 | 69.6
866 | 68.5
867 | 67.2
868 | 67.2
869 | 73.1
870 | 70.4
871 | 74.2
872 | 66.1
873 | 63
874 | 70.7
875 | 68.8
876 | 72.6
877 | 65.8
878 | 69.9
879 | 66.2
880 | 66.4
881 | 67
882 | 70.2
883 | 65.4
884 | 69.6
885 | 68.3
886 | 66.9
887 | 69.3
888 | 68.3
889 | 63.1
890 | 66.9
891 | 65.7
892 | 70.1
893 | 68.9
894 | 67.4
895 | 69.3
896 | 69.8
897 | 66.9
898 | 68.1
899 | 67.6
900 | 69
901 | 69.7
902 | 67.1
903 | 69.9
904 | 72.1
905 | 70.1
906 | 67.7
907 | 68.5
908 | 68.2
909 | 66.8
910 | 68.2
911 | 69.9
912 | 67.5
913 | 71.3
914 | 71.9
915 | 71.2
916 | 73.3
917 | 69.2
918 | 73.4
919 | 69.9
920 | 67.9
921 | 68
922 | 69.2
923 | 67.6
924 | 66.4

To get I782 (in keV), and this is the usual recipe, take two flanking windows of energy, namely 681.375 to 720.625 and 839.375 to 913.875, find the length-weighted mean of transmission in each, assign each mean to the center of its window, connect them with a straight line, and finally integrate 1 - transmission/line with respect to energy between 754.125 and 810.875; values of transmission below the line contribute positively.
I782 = 4.4 keV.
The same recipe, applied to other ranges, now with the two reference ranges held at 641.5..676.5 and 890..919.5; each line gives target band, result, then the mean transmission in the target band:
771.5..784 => 1.6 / 58.5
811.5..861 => -0.7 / 69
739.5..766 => 3.3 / 58.2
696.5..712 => 0.3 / 64.2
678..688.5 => 0.3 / 63.1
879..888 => 0.1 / 67.8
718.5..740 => 0.2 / 65.4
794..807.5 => -0.4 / 69.2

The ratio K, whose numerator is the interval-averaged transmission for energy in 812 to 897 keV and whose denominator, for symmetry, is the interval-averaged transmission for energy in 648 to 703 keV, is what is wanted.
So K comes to 1.07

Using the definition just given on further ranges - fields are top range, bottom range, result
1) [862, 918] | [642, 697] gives 1.07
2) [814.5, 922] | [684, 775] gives 1.12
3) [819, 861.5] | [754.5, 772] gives 1.32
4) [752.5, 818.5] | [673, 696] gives 0.97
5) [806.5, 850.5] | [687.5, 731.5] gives 1.06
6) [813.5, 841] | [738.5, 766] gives 1.18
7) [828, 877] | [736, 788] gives 1.18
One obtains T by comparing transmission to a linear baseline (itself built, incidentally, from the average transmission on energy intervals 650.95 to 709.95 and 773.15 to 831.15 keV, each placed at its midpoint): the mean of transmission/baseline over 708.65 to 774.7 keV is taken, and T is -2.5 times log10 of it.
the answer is 0.080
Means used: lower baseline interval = 64.1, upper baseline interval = 66.9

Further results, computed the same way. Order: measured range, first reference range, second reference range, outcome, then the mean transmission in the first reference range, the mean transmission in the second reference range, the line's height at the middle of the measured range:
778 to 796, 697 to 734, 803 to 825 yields 0.043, 65.2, 68.7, 67.7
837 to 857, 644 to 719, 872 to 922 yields -0.025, 64.3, 68.6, 67.6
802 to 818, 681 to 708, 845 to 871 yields -0.027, 63.9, 68.8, 67.4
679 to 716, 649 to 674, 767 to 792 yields -0.018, 64.5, 59.8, 63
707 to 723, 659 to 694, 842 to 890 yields -0.014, 63.6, 68.5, 64.6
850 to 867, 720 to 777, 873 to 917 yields -0.037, 59.7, 68.6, 66.4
